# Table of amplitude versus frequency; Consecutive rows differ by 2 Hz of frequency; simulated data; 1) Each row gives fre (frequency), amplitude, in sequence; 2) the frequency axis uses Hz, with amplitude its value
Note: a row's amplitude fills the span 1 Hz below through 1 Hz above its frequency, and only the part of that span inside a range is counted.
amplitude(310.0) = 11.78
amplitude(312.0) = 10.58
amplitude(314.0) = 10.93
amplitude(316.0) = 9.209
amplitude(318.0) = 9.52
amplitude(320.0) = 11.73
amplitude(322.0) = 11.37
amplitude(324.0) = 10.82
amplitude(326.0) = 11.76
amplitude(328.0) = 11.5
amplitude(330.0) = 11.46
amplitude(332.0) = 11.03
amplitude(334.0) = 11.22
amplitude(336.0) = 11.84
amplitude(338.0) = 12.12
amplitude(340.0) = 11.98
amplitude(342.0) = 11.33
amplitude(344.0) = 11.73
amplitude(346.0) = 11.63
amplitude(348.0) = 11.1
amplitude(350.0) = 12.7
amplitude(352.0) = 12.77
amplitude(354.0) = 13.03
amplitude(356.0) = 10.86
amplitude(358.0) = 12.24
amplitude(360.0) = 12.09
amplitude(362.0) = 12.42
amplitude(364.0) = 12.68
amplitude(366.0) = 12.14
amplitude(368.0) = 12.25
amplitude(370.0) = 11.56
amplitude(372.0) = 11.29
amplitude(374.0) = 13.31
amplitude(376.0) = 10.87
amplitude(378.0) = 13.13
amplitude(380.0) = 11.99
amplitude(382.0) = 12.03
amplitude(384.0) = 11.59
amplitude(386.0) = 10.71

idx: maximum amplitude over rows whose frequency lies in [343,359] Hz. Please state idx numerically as 13.03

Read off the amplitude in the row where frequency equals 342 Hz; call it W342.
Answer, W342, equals 11.33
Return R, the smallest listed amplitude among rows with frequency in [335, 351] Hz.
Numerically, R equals 11.1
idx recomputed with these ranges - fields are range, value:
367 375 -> 13.31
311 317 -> 10.93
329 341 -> 12.12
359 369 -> 12.68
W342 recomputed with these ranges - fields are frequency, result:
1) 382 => 12.03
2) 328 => 11.5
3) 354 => 13.03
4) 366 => 12.14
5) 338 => 12.12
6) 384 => 11.59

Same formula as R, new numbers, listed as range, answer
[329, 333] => 11.03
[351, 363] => 10.86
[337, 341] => 11.98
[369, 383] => 10.87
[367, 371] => 11.56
